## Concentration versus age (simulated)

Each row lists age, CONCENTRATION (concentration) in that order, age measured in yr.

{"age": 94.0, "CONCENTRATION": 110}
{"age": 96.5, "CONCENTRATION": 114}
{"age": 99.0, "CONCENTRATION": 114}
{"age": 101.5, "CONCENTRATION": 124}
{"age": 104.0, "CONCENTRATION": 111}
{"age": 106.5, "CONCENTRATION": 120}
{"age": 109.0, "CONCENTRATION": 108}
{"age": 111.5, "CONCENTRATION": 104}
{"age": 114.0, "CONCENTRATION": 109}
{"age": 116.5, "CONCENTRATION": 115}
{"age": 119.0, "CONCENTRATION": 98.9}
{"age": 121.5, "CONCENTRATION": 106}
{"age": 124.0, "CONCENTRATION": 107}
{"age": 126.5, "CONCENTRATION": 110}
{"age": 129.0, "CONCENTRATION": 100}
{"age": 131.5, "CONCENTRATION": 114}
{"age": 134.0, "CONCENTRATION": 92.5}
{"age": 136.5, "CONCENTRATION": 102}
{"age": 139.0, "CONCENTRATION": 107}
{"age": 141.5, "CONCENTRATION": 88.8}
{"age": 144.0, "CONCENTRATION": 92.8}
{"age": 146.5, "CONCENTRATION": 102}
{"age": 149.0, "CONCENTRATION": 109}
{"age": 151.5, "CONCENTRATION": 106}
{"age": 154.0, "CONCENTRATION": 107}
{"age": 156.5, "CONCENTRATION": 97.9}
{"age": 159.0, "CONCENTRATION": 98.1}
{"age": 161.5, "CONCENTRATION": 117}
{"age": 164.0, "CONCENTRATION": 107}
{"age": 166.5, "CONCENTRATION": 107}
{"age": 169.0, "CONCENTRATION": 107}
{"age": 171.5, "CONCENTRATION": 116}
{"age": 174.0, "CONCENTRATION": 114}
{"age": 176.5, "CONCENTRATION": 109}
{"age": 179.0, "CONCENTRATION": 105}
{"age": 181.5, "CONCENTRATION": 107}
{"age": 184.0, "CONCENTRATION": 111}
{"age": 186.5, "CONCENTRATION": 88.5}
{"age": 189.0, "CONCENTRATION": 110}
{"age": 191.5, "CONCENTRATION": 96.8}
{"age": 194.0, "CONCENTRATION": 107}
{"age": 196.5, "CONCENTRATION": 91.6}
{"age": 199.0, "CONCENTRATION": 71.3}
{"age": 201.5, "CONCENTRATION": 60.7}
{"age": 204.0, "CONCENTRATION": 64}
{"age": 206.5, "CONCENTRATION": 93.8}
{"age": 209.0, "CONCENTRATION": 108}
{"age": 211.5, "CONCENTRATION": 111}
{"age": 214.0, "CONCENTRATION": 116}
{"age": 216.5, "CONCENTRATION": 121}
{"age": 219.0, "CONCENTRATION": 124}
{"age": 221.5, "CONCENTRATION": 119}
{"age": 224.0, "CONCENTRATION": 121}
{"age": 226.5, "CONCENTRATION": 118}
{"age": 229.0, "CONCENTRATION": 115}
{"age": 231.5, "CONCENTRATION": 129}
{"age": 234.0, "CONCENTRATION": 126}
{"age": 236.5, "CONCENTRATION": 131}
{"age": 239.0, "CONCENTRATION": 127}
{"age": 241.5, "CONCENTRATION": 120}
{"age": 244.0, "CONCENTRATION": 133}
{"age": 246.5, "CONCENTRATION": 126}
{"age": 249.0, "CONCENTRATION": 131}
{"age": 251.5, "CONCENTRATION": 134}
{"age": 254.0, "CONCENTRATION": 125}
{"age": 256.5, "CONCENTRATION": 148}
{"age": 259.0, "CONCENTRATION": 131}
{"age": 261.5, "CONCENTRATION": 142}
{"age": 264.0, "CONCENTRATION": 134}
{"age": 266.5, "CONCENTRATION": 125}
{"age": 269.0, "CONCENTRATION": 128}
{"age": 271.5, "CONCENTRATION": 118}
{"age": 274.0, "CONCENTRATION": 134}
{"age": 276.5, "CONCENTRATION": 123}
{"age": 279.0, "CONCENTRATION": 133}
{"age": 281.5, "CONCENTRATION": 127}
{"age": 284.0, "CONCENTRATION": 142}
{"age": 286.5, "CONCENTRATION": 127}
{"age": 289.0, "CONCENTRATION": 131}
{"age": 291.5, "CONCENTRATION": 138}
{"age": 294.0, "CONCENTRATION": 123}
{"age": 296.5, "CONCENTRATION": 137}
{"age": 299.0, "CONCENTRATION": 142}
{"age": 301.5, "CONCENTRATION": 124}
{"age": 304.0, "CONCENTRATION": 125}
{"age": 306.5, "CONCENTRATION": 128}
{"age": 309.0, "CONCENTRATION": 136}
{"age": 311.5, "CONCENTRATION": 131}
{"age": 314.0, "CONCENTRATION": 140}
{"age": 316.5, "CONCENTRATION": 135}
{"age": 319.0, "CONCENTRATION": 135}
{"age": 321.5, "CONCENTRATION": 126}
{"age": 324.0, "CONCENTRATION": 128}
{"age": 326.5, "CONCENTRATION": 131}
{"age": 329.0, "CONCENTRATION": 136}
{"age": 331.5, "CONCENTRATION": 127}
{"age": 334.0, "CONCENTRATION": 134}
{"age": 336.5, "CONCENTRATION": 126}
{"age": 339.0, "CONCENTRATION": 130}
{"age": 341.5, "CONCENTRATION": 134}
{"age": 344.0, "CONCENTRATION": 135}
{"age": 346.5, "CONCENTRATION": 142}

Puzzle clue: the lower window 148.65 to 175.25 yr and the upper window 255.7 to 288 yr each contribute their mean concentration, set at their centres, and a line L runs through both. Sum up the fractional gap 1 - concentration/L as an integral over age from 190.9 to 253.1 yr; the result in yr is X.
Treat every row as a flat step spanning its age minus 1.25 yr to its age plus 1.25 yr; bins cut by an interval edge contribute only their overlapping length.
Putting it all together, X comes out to 4.7 yr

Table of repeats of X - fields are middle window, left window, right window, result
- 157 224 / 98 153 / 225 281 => 8.1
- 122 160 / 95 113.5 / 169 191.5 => 2.7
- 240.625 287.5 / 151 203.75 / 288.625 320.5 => -3.1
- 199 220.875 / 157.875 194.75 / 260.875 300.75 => 3.1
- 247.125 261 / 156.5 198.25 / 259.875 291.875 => -1.0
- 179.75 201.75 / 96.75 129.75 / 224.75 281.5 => 4.5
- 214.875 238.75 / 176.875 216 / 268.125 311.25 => -3.3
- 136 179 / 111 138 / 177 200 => -1.3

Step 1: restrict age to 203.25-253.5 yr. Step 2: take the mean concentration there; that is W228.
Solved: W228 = 119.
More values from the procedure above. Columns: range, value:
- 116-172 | 104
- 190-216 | 93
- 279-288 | 132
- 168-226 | 103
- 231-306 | 130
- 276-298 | 132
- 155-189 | 107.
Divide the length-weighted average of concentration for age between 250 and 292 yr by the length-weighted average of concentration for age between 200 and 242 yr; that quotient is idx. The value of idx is 1.18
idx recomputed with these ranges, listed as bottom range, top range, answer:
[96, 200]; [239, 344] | 1.25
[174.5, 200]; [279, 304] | 1.31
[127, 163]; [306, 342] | 1.28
